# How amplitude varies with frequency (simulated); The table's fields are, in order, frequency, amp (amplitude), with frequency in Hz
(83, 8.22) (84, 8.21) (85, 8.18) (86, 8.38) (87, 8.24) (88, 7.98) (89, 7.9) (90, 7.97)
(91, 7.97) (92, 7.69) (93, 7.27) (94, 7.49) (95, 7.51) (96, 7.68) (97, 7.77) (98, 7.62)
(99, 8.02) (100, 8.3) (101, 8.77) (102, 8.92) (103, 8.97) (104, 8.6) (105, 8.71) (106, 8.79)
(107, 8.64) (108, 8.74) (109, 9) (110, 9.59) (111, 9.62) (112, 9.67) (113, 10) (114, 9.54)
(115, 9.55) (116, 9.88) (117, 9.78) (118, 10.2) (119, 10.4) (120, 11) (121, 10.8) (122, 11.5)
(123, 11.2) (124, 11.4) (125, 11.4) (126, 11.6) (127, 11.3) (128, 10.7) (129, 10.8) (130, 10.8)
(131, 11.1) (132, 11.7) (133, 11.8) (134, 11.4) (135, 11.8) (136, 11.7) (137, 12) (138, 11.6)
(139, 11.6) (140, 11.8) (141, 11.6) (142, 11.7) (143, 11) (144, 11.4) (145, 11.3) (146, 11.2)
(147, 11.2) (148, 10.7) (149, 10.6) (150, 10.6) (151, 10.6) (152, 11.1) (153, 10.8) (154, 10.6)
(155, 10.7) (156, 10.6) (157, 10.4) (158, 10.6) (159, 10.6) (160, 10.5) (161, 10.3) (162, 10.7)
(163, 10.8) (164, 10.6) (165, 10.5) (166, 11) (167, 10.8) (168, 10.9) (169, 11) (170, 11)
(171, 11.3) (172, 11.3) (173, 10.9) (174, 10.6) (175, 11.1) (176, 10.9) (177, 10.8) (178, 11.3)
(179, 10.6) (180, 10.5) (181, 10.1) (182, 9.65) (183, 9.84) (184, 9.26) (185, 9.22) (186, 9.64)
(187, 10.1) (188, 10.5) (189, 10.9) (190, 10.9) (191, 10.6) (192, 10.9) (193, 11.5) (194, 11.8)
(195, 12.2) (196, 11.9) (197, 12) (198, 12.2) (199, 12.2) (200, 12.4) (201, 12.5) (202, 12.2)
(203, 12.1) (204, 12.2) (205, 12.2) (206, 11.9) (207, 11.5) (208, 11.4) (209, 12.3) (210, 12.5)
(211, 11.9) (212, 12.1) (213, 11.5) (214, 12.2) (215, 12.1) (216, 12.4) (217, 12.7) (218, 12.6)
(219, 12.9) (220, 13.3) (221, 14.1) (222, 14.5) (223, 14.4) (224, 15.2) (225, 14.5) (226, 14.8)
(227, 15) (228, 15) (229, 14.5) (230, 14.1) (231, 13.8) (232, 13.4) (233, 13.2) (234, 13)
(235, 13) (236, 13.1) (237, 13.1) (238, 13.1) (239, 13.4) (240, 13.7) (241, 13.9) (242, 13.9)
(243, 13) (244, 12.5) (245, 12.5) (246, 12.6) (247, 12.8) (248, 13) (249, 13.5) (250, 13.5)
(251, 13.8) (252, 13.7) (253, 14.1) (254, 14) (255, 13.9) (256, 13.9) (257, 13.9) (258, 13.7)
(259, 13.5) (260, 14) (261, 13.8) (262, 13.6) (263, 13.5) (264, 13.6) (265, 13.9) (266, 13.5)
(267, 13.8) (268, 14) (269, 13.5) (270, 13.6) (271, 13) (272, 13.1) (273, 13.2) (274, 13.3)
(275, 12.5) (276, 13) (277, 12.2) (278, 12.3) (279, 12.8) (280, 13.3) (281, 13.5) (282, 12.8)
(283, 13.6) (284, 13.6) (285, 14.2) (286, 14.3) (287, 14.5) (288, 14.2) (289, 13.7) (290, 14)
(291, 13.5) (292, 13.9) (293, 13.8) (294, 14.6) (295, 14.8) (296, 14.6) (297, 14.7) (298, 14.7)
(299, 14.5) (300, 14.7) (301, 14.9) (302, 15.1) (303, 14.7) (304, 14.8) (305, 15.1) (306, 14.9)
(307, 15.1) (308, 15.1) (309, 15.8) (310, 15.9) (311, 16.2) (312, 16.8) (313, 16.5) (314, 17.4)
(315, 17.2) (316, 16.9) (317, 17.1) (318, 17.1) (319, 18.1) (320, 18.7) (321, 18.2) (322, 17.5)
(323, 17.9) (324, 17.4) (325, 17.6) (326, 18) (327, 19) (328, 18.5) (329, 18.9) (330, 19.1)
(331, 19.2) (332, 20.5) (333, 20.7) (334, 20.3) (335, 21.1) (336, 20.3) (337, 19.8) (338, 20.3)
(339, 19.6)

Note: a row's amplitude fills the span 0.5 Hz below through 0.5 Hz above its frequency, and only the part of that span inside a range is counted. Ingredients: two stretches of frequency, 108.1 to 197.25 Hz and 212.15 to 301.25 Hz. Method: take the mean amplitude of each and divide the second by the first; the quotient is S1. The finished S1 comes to 1.26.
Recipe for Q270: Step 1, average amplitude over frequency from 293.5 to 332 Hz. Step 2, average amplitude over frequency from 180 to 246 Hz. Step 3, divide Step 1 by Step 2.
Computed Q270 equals 1.34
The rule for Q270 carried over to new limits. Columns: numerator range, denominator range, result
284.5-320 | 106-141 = 1.43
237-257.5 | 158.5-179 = 1.24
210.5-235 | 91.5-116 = 1.56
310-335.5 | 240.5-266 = 1.35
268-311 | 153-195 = 1.32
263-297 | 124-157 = 1.21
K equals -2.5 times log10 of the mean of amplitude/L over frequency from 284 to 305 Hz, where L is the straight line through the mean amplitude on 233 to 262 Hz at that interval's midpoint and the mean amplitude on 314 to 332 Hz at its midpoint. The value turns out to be 0.14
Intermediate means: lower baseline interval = 13.4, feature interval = 14.4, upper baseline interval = 18.1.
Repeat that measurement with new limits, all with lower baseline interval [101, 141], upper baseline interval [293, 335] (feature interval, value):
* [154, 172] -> 0.11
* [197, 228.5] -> 0.05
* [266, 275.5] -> 0.15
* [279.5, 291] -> 0.15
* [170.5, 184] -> 0.16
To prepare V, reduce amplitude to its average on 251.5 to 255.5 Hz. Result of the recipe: 13.9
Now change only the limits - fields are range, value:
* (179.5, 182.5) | 10.1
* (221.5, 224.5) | 14.7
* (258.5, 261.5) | 13.8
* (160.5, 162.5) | 10.5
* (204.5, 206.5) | 12.1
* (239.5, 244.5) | 13.4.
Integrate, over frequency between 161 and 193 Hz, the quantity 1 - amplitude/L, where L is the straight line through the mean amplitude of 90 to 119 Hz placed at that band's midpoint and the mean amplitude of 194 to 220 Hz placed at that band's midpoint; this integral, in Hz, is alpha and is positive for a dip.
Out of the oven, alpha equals 1.6 Hz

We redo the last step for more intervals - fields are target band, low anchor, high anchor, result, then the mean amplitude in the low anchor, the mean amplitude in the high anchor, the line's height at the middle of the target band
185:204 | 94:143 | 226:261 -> 1.2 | 10.1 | 13.6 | 12.2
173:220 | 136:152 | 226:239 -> 4.9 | 11.3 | 13.7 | 12.7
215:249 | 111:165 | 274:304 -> -2.0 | 10.9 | 13.9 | 12.8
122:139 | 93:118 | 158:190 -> -3.5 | 8.8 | 10.6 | 9.44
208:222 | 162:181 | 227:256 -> 0.0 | 10.9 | 13.5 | 12.5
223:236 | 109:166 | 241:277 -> -1.3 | 10.8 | 13.4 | 12.8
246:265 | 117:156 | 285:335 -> 1.4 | 11.2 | 16.4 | 14.7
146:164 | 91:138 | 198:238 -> 0.6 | 9.8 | 13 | 11.1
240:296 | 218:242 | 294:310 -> 3.4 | 13.8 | 14.9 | 14.4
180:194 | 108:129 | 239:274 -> 1.9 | 10.4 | 13.5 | 11.9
